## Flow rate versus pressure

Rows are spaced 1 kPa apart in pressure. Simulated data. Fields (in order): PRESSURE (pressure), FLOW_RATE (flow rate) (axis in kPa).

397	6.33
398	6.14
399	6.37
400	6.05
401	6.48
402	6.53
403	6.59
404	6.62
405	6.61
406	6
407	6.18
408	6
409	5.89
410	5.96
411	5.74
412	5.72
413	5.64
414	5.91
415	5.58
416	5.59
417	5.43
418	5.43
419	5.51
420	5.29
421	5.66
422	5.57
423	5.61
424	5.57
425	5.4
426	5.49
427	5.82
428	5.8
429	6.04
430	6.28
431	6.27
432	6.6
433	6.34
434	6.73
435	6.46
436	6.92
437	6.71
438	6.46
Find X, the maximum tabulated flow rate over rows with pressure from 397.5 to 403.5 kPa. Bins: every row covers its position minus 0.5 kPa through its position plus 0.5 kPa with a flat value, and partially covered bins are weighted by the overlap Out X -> 6.59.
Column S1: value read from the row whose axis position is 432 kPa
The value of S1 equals 6.6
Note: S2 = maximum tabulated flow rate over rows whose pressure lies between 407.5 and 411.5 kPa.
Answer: 6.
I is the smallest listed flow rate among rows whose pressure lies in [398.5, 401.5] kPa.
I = 6.05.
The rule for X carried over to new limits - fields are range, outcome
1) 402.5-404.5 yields 6.62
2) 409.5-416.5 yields 5.96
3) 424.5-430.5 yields 6.28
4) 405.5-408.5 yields 6.18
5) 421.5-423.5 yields 5.61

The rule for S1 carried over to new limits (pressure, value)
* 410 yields 5.96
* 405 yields 6.61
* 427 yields 5.82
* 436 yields 6.92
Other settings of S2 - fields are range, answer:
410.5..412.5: 5.74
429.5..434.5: 6.73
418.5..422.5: 5.66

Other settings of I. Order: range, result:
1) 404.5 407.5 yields 6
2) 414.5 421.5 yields 5.29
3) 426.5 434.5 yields 5.8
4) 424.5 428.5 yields 5.4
